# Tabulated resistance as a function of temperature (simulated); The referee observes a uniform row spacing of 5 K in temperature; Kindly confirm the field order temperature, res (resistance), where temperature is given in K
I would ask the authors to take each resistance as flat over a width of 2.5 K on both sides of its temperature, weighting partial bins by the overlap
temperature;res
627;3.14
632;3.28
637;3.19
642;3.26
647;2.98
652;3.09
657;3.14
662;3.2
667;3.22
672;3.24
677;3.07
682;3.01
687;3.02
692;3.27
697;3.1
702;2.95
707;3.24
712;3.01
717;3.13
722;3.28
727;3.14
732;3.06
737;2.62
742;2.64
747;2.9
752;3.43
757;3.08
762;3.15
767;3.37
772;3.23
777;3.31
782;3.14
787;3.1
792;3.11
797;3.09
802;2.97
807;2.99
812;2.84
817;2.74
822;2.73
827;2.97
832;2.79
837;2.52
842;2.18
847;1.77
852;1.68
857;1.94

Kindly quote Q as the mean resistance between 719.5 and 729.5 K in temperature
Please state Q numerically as 3.21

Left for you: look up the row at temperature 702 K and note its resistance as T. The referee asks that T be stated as 2.95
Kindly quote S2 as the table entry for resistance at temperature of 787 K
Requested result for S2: 3.1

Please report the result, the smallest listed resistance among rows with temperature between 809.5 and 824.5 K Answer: 2.73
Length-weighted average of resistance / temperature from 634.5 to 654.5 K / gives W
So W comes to 3.13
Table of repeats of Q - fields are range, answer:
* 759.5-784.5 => 3.24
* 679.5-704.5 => 3.07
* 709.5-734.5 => 3.12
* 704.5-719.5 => 3.13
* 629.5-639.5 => 3.23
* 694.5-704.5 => 3.02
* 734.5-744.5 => 2.63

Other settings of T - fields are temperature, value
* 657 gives 3.14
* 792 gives 3.11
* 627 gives 3.14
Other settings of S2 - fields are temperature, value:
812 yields 2.84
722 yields 3.28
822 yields 2.73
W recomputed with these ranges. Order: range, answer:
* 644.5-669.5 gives 3.13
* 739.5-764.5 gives 3.04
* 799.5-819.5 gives 2.89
